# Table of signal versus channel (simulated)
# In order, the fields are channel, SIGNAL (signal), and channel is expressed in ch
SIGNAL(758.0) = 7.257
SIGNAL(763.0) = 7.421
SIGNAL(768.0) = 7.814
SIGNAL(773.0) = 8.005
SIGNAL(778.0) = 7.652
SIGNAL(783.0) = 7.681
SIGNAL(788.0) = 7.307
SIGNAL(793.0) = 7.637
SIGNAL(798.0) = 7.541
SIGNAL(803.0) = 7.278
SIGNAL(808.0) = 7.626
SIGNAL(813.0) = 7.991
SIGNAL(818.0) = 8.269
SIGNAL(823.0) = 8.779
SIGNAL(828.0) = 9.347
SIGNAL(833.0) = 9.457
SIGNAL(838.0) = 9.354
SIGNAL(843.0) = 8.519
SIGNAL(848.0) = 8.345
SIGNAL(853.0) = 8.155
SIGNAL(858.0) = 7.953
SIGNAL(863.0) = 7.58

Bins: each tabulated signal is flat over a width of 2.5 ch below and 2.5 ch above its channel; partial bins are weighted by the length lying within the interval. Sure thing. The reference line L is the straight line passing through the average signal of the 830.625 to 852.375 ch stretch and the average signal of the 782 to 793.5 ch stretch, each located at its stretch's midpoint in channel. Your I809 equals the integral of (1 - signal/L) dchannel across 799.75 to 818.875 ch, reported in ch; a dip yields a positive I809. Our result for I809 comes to 0.7 ch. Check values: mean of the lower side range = 7.51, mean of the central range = 7.74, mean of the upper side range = 8.85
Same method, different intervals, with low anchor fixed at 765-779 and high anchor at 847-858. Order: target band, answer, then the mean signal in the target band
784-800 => 0.81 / 7.51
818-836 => -2.25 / 9.07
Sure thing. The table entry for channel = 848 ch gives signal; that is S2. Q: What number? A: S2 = 8.345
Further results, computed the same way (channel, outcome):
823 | 8.779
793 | 7.637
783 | 7.681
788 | 7.307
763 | 7.421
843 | 8.519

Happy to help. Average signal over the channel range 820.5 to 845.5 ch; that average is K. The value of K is 9.09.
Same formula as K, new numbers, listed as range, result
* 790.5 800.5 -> 7.59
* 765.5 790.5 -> 7.69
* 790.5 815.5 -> 7.61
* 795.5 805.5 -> 7.41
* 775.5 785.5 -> 7.67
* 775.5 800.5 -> 7.56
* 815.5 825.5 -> 8.52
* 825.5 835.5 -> 9.4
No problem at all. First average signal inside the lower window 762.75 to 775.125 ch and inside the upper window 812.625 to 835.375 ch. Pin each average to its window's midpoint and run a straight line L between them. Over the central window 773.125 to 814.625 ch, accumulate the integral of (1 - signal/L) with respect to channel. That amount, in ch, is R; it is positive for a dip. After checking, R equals 3.3 ch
